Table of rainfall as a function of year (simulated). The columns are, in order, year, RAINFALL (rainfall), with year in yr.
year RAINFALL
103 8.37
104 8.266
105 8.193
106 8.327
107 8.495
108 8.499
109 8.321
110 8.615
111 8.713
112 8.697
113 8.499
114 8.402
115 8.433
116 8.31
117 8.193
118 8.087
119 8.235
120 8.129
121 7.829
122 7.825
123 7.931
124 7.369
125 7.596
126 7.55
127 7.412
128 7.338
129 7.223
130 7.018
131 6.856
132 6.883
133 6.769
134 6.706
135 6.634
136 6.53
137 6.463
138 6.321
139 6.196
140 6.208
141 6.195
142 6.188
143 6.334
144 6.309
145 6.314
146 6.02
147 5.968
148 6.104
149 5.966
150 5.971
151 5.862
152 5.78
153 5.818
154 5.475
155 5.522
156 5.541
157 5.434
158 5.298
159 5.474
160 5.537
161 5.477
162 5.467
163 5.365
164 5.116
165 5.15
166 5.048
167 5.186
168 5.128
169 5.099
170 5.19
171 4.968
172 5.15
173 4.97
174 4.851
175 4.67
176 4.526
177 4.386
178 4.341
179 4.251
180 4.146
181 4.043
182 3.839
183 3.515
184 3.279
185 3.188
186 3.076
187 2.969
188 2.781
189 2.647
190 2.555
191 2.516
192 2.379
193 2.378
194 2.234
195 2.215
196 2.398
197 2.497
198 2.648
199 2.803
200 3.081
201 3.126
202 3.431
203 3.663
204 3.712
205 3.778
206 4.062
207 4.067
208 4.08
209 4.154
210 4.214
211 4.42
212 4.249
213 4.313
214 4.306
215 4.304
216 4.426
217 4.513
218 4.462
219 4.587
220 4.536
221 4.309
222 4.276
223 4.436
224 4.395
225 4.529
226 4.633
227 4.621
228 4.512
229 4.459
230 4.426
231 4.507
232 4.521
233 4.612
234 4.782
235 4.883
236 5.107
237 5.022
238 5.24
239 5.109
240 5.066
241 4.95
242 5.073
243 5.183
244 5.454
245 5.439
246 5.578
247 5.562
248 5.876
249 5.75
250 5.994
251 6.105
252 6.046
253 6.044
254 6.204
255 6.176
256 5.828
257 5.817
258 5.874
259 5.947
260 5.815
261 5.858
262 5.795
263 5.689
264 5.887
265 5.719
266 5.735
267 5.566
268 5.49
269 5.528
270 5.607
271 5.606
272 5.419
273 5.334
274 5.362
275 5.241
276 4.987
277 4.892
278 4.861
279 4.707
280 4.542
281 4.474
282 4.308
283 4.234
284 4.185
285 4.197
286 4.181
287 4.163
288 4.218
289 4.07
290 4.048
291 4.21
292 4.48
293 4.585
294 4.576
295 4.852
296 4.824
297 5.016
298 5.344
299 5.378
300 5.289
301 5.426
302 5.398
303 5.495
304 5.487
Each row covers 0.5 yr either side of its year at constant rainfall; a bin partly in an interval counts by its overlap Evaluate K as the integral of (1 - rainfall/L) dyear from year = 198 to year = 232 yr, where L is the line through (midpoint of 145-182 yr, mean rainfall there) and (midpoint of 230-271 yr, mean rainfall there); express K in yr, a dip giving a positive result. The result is 7.8 yr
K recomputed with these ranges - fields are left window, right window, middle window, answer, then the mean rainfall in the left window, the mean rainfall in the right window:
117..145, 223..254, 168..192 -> 8.72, 7.05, 5.12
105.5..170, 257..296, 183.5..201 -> 9.70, 6.72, 5.01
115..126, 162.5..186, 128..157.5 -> 1.33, 7.95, 4.55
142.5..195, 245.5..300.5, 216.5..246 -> 1.45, 4.68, 5.22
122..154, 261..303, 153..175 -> 3.61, 6.58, 4.98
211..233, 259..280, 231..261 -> -3.11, 4.45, 5.44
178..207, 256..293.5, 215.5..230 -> -2.36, 3.15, 5.05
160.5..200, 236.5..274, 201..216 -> 1.71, 3.9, 5.63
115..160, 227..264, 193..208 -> 7.06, 6.67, 5.39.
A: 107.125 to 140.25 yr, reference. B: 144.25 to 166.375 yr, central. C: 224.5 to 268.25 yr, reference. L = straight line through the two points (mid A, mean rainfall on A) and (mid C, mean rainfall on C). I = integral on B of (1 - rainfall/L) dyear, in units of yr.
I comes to 4.38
